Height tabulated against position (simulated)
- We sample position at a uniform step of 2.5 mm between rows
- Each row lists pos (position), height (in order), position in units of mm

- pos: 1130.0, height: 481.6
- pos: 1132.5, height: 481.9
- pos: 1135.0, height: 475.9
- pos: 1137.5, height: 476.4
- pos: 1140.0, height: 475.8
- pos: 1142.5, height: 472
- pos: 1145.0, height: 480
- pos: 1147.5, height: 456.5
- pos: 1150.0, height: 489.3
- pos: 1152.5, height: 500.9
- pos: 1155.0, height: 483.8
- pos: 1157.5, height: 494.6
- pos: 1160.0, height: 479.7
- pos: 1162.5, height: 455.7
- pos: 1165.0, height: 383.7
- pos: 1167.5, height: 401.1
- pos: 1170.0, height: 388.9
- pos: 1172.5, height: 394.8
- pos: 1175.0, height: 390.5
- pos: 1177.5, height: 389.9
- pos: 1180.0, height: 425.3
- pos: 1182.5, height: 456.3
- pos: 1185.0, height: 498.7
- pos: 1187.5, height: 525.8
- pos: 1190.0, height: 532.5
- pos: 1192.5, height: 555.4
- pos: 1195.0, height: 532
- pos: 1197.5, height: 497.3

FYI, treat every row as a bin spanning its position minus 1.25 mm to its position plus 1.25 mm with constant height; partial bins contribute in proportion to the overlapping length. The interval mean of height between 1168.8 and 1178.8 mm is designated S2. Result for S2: 391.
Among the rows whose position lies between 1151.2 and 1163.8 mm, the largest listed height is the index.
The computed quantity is 500.9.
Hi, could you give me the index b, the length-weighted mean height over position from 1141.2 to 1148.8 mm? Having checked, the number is 470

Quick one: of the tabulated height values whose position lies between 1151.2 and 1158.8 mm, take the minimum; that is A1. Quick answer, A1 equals 483.8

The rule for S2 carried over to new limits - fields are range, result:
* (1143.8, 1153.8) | 482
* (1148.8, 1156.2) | 491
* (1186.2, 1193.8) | 538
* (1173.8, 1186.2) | 432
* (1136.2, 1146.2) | 476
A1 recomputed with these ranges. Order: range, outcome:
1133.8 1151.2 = 456.5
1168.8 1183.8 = 388.9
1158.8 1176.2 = 383.7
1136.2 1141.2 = 475.8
